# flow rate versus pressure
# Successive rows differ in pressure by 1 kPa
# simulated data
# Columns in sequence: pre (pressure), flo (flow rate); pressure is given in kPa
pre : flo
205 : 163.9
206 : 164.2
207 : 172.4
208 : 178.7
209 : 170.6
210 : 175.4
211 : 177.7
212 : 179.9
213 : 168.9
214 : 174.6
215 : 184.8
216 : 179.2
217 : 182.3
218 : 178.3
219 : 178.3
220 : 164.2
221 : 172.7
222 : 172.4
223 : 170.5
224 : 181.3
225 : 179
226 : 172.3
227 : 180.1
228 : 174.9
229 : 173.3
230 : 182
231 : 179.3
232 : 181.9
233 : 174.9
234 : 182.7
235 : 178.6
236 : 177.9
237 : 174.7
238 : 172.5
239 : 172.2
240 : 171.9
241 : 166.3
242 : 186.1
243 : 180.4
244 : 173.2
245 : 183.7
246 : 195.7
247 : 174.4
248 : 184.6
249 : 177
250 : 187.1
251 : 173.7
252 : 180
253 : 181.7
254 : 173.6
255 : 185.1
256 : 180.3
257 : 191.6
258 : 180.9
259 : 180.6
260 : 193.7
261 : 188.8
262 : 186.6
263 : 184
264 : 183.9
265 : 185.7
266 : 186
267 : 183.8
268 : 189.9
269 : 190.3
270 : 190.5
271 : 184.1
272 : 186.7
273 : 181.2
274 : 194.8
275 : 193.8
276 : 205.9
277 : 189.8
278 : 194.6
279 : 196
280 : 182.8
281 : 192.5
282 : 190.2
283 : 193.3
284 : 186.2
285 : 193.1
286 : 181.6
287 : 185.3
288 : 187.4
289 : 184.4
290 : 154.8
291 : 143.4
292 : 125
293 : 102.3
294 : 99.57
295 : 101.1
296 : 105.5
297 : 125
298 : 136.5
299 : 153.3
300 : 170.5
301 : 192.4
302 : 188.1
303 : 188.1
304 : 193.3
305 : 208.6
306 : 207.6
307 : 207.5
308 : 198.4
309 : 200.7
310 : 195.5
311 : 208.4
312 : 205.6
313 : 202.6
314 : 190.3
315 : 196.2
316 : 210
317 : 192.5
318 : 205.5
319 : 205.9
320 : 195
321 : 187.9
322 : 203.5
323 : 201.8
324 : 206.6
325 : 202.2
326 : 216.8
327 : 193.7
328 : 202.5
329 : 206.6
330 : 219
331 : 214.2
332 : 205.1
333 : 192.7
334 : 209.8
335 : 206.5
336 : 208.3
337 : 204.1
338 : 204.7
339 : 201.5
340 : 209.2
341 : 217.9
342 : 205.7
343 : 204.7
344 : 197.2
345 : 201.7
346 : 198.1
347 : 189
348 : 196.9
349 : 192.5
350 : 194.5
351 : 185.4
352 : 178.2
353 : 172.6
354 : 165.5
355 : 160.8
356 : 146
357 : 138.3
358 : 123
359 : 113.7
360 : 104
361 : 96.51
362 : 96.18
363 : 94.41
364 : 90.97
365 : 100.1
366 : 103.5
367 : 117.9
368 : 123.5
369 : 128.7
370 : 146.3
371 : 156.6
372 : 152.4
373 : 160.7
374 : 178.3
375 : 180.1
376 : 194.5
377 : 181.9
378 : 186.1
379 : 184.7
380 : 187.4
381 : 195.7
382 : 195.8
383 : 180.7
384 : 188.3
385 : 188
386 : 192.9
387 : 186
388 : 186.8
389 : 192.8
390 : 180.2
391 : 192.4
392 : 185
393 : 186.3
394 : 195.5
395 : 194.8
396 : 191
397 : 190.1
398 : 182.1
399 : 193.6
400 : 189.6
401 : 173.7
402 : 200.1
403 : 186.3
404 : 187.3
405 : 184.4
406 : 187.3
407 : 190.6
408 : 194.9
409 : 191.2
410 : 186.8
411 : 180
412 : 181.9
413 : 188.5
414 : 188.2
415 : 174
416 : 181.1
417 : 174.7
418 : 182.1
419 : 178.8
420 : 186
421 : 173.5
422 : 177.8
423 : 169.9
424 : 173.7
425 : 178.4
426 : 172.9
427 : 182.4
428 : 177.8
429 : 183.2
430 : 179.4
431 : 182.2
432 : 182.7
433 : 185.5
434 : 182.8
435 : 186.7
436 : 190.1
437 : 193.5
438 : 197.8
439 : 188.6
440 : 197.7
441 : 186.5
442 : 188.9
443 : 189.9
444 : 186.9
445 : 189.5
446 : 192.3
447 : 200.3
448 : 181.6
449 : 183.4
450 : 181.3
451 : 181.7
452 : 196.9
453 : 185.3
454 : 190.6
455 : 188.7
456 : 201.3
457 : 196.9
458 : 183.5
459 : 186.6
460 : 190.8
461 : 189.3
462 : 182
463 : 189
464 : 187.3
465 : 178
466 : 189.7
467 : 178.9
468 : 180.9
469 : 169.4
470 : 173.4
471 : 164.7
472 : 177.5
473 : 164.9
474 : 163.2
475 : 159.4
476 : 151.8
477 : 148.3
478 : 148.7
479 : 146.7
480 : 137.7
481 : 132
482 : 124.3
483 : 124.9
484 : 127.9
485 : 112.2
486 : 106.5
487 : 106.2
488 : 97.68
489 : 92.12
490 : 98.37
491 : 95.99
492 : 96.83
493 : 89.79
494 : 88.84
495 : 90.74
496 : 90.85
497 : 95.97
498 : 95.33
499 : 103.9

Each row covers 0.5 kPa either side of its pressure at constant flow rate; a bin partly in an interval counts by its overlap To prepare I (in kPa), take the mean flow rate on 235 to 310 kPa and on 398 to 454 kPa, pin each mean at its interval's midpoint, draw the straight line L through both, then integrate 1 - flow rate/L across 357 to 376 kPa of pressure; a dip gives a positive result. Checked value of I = 5.67 kPa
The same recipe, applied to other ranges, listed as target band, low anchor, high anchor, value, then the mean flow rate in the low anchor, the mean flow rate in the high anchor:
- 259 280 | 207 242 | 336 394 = -1.84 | 176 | 169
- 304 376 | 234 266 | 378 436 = 1.42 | 181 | 185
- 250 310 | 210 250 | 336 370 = -2.76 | 177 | 160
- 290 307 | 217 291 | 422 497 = 2.27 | 182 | 164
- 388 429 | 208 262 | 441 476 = -0.51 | 179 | 183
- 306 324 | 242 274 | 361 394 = -2.80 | 184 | 162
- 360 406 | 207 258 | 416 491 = 1.32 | 178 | 171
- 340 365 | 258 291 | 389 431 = 3.32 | 187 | 184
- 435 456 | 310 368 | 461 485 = -3.22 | 180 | 160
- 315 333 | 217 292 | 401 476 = -2.10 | 181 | 184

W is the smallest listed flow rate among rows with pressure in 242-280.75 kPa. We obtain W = 173.2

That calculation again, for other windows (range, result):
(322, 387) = 90.97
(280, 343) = 99.57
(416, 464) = 169.9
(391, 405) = 173.7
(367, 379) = 117.9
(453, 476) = 151.8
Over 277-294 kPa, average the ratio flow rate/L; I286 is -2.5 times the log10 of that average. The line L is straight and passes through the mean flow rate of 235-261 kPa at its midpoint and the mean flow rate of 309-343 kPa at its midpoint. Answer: 0.11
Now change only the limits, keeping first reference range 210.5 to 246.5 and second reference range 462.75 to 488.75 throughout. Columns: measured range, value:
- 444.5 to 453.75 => -0.22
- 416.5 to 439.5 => -0.17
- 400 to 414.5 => -0.18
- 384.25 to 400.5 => -0.18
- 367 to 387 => -0.08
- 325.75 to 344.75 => -0.24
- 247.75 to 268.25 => -0.06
